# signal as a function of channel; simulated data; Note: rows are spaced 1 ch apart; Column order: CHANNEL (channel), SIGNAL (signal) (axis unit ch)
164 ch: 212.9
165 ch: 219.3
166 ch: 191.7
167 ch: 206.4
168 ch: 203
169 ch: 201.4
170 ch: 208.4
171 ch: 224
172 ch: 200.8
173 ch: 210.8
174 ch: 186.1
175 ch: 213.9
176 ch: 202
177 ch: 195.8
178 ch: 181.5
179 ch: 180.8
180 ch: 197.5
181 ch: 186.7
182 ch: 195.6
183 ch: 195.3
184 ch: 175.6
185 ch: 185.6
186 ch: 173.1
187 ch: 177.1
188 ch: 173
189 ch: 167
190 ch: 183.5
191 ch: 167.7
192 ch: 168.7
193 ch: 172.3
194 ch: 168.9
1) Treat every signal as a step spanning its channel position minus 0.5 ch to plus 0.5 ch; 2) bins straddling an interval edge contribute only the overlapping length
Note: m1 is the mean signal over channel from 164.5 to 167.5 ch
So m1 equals 206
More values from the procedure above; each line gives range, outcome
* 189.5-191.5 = 176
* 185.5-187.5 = 175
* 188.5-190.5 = 175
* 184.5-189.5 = 175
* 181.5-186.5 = 185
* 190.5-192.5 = 168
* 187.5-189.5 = 170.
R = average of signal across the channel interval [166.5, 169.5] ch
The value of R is 204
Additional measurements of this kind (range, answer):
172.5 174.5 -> 198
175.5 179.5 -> 190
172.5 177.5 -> 202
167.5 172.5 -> 208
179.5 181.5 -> 192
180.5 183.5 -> 193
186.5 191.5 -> 174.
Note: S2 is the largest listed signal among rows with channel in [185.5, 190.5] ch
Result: 183.5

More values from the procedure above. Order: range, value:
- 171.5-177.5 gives 213.9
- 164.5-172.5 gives 224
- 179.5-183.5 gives 197.5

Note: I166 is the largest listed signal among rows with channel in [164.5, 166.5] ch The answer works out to 219.3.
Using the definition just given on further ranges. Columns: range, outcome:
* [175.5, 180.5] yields 202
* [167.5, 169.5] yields 203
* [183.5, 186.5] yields 185.6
